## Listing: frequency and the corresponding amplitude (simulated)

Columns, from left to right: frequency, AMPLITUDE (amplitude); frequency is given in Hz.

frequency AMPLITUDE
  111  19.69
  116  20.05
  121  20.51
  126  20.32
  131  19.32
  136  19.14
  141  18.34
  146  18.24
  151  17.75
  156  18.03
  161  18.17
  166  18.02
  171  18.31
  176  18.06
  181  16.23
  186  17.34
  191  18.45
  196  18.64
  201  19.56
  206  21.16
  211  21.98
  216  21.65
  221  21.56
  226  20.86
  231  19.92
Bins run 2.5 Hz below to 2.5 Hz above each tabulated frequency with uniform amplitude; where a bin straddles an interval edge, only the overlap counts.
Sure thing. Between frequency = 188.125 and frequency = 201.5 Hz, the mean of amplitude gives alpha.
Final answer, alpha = 18.7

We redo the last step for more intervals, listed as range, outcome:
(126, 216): 18.8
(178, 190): 17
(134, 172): 18.2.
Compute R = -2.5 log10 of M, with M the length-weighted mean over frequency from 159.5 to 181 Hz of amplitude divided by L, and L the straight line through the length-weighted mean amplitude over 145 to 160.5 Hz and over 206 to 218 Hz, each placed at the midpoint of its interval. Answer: 0.07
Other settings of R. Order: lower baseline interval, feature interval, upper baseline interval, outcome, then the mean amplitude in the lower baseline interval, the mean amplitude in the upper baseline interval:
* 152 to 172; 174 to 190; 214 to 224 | 0.12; 18.1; 21.6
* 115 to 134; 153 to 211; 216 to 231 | 0.12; 20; 21.1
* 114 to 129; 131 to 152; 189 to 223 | 0.10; 20.3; 20.4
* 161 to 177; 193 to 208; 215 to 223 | 0.03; 18.1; 21.6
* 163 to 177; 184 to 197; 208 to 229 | 0.08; 18.1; 21.5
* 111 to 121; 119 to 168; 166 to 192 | 0.01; 20.1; 17.7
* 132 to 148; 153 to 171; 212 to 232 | 0.07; 18.7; 21.2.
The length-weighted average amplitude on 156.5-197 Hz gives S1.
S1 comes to 17.9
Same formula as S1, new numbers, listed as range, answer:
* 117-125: 20.4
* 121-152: 19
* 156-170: 18.1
